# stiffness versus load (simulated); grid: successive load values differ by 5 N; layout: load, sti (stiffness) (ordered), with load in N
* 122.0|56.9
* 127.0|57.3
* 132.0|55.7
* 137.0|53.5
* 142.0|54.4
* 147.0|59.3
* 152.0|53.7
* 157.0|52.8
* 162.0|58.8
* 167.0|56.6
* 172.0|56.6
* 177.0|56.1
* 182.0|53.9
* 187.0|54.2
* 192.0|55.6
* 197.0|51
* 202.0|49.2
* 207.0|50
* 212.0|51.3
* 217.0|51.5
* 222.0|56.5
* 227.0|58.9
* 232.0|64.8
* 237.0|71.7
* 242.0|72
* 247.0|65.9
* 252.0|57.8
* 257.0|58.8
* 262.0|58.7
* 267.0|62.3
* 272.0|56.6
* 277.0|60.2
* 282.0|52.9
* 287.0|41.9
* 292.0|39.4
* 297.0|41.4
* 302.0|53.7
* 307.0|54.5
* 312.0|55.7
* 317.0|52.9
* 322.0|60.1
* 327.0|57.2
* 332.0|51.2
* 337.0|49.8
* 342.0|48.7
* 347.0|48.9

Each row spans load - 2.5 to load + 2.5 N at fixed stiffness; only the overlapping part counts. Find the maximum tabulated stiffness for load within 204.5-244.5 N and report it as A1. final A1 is 72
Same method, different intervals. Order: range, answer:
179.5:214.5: 55.6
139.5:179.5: 59.3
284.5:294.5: 41.9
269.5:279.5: 60.2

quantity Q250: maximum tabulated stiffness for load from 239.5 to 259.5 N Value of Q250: 72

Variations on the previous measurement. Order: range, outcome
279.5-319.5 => 55.7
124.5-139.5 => 57.3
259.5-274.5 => 62.3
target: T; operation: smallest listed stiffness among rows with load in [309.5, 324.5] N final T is 52.9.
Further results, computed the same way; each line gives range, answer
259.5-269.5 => 58.7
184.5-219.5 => 49.2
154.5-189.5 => 52.8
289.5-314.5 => 39.4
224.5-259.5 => 57.8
